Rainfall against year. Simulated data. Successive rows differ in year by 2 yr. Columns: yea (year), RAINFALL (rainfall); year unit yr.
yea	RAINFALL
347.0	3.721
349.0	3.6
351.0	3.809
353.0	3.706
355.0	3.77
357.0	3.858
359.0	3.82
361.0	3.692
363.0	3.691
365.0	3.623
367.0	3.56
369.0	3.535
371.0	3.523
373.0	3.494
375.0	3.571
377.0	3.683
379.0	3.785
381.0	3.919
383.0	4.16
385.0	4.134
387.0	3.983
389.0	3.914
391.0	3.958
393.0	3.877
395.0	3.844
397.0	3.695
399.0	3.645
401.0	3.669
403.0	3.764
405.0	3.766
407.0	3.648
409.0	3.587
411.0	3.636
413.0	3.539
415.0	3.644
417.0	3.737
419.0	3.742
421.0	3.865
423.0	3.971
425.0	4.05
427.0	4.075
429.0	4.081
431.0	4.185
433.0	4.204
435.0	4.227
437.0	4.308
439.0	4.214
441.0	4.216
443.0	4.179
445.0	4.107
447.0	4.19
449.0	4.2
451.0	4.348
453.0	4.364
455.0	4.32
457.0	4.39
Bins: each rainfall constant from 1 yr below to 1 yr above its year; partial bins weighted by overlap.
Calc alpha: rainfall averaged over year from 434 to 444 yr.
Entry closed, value 4.23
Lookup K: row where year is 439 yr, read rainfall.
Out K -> 4.214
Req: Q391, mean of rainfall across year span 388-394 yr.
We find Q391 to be 3.92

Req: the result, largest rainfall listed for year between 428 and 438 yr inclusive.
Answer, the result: 4.308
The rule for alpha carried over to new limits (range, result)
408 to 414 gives 3.59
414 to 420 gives 3.71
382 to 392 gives 4.03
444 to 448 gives 4.15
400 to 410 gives 3.69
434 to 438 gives 4.27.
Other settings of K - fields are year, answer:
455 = 4.32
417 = 3.737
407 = 3.648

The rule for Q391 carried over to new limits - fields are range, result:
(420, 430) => 4.01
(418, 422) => 3.8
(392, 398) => 3.81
